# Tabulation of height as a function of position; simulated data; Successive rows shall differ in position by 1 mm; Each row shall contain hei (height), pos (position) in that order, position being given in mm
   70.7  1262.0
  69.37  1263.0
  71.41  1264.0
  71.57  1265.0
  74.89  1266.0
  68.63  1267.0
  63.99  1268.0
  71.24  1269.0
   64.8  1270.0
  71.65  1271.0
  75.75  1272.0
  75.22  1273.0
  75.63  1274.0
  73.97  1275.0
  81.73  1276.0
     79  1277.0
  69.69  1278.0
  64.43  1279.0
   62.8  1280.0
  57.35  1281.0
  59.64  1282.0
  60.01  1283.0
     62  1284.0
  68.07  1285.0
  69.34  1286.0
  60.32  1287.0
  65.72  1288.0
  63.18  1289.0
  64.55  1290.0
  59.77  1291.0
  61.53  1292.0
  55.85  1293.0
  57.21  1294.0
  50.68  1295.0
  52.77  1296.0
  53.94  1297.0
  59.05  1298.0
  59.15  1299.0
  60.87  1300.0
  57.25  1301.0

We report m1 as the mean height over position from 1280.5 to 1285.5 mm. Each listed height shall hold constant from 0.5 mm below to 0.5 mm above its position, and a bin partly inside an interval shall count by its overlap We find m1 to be 61.4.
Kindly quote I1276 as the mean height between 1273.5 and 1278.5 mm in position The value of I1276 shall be 76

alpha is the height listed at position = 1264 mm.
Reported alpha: 71.41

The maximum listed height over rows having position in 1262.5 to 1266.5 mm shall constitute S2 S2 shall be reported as 74.89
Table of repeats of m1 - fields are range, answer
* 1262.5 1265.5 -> 70.8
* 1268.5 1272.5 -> 70.9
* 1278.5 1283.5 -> 60.8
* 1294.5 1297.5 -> 52.5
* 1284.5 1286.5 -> 68.7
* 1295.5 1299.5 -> 56.2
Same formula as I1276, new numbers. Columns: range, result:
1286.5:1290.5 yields 63.4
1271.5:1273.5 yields 75.5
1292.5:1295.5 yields 54.6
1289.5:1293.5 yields 60.4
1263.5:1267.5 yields 71.6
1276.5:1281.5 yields 66.7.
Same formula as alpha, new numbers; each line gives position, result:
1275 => 73.97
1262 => 70.7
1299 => 59.15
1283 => 60.01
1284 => 62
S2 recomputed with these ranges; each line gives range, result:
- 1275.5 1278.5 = 81.73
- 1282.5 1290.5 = 69.34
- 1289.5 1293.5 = 64.55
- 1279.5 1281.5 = 62.8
